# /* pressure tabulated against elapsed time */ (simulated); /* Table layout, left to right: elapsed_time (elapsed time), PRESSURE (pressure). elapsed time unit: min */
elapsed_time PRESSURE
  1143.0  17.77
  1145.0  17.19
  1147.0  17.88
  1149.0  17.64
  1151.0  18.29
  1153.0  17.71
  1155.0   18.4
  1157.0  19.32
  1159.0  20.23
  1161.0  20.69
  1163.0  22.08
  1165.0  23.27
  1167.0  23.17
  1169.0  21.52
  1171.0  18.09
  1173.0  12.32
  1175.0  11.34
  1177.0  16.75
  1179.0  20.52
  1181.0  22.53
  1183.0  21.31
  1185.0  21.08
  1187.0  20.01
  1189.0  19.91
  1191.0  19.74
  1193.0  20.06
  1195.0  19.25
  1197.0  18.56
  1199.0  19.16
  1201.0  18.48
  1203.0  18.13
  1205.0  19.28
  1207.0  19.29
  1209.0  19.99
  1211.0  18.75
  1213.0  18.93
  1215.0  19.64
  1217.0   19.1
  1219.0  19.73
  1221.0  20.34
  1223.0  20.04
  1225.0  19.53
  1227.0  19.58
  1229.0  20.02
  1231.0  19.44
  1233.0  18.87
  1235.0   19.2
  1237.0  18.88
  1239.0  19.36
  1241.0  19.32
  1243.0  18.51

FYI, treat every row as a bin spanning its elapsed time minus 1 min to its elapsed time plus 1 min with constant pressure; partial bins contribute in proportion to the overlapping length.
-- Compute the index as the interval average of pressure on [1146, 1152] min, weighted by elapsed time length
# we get 17.9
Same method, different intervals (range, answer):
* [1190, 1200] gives 19.4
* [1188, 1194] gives 19.9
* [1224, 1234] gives 19.5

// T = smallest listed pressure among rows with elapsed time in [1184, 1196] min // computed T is 19.25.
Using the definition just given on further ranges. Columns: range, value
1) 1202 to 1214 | 18.13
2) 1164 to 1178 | 11.34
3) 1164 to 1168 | 23.17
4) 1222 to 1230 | 19.53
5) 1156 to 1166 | 19.32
